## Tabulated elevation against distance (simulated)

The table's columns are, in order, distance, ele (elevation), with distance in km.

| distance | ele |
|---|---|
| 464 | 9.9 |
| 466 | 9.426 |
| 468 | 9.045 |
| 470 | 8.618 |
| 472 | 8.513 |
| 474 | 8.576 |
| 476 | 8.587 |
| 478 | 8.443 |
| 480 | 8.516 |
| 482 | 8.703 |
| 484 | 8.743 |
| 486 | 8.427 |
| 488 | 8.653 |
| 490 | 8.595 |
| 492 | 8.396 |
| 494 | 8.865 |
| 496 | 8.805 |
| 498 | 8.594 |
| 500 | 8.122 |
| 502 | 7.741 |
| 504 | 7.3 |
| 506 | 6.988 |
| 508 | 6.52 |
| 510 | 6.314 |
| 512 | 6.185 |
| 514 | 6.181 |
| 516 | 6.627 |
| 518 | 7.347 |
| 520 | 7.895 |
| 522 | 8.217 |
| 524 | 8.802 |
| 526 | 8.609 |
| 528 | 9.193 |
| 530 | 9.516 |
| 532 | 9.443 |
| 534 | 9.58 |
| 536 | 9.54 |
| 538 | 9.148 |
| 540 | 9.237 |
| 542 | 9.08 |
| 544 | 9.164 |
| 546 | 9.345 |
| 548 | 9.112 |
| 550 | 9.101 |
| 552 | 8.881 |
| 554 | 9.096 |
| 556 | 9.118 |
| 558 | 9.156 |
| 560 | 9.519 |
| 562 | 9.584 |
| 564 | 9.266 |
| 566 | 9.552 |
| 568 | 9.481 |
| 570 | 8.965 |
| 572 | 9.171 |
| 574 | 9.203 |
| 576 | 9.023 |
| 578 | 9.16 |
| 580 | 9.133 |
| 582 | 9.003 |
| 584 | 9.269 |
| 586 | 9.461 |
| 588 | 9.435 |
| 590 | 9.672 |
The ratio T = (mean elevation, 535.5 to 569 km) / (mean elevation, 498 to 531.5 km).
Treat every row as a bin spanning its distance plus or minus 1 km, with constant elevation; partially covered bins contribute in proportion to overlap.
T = 1.2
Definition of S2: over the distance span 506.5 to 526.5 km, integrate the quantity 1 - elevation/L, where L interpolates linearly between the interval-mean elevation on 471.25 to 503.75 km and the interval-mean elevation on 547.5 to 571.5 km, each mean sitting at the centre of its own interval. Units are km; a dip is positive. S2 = 3.6 km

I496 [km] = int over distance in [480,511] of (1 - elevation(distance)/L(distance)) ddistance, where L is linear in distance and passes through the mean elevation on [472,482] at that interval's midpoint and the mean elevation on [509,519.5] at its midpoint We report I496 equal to -1.9 km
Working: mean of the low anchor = 8.55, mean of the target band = 8.07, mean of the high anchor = 6.6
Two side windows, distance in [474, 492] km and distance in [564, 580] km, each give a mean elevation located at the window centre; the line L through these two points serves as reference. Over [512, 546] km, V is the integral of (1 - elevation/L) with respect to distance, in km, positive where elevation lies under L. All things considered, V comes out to 1.4 km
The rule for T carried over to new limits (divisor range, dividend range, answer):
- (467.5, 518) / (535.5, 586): 1.15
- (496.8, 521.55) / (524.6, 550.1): 1.28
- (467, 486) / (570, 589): 1.07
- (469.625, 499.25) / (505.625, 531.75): 0.89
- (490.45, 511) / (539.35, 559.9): 1.17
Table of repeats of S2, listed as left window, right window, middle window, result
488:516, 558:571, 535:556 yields -0.8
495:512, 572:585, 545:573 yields -1.7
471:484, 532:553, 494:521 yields 4.7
